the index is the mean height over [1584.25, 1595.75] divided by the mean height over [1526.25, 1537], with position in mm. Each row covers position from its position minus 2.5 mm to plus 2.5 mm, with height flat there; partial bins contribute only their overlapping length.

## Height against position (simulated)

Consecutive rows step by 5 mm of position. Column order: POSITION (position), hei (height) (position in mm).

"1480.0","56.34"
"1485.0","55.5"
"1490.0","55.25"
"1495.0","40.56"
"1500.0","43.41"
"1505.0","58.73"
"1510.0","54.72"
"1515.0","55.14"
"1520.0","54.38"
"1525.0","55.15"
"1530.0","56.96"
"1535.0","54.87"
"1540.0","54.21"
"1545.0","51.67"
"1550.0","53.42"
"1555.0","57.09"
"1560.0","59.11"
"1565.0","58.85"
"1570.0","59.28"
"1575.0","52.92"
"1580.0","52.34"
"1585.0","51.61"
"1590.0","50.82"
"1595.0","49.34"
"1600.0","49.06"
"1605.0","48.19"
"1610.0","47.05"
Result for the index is 0.91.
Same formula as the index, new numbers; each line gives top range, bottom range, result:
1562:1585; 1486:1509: 1.10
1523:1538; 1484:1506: 1.12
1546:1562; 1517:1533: 1.01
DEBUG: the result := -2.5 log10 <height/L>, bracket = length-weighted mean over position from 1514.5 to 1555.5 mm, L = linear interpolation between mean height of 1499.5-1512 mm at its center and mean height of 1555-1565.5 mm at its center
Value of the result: 0.03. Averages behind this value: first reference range 53.6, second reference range 58.6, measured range 54.6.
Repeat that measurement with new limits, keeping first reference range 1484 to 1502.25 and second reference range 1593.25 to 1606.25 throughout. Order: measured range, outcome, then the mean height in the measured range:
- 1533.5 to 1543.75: -0.12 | 54.2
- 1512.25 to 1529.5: -0.14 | 55.1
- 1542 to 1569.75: -0.16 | 56.3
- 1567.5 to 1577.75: -0.15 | 56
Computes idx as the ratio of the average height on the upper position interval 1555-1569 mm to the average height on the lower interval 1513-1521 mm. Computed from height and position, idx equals 1.07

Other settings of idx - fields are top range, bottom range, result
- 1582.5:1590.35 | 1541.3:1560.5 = 0.94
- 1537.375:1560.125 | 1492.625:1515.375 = 1.09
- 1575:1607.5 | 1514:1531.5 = 0.91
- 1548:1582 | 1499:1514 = 1.05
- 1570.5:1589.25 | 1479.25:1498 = 1.03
